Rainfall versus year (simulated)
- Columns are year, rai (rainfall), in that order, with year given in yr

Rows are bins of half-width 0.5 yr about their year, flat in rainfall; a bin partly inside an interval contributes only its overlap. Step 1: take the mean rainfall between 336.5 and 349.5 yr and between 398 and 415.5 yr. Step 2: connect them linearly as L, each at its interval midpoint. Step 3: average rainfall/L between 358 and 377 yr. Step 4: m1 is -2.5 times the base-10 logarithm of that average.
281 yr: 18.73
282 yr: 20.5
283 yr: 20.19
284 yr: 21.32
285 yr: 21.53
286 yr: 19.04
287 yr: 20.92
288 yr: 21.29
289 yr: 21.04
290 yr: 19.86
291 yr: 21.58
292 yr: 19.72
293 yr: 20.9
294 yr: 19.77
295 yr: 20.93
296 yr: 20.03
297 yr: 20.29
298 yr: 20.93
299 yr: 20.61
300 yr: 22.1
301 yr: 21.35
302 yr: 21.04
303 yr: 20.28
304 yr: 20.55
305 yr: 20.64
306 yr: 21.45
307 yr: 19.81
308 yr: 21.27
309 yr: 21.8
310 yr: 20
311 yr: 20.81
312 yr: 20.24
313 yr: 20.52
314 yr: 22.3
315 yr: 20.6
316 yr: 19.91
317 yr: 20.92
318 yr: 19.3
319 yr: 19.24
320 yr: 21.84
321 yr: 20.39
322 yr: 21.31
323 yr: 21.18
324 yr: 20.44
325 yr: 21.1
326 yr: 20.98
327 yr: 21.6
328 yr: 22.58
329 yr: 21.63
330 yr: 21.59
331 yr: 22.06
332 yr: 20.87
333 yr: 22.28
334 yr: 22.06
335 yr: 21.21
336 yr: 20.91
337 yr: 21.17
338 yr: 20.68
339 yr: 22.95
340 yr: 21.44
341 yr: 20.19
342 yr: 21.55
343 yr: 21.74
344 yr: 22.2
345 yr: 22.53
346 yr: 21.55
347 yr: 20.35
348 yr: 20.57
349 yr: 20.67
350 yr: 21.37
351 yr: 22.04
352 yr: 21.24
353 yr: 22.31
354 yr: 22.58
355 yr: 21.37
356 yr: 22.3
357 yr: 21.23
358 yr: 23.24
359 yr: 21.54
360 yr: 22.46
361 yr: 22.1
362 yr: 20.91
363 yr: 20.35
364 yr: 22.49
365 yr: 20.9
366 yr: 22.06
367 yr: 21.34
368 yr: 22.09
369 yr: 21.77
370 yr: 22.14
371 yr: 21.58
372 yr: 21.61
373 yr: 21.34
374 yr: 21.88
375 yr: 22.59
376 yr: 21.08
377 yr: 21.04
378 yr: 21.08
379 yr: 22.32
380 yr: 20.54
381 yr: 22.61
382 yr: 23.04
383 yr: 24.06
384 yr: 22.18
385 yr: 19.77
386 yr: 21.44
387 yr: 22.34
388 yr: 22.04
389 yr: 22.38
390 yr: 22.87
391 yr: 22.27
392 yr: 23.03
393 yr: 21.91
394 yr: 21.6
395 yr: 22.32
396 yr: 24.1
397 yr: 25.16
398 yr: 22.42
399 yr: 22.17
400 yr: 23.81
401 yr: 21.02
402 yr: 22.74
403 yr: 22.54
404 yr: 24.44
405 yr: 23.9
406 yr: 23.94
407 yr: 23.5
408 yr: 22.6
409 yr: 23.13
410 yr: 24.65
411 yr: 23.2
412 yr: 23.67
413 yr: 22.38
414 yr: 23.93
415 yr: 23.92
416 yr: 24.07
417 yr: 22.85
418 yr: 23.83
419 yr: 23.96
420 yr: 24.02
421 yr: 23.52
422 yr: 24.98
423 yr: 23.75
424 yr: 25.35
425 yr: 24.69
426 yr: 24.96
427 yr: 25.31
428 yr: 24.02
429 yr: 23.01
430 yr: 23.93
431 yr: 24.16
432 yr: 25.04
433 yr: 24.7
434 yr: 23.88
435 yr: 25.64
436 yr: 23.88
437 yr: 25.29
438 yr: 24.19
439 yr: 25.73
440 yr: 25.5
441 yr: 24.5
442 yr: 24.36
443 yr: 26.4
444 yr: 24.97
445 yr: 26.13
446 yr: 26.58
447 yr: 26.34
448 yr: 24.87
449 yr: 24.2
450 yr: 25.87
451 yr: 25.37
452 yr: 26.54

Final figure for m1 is 0.02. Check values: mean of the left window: 21.4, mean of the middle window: 21.7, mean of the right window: 23.2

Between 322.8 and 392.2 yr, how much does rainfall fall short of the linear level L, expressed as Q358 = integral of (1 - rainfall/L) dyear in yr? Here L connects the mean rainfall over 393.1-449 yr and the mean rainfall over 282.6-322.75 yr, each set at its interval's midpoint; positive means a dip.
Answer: 1.7 yr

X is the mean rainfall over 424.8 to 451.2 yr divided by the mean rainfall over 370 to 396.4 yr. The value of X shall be 1.13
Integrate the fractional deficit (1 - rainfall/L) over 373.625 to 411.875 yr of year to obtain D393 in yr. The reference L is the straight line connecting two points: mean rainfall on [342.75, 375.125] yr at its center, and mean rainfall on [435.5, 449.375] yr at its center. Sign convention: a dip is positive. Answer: 0.9 yr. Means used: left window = 21.7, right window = 25.2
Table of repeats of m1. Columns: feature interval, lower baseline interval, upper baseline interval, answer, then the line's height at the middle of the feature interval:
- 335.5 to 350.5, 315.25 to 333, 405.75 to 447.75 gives 0.02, 21.6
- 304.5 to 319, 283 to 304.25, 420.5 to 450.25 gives 0.03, 21.2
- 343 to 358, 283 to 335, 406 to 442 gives 0.02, 22.1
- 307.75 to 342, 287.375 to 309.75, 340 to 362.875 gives 0.00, 21.2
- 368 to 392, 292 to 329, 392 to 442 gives 0.04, 22.8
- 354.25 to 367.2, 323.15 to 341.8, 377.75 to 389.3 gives 0.00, 21.7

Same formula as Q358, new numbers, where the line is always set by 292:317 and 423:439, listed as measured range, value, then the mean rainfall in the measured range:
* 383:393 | 0.5 yr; 22.1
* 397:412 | 0.3 yr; 23.2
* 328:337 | 0.0 yr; 21.6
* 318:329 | 0.2 yr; 21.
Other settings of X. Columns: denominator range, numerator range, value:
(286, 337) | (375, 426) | 1.10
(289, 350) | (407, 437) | 1.14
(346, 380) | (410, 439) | 1.12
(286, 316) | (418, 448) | 1.19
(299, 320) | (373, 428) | 1.11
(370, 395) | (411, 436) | 1.10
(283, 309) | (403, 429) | 1.15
